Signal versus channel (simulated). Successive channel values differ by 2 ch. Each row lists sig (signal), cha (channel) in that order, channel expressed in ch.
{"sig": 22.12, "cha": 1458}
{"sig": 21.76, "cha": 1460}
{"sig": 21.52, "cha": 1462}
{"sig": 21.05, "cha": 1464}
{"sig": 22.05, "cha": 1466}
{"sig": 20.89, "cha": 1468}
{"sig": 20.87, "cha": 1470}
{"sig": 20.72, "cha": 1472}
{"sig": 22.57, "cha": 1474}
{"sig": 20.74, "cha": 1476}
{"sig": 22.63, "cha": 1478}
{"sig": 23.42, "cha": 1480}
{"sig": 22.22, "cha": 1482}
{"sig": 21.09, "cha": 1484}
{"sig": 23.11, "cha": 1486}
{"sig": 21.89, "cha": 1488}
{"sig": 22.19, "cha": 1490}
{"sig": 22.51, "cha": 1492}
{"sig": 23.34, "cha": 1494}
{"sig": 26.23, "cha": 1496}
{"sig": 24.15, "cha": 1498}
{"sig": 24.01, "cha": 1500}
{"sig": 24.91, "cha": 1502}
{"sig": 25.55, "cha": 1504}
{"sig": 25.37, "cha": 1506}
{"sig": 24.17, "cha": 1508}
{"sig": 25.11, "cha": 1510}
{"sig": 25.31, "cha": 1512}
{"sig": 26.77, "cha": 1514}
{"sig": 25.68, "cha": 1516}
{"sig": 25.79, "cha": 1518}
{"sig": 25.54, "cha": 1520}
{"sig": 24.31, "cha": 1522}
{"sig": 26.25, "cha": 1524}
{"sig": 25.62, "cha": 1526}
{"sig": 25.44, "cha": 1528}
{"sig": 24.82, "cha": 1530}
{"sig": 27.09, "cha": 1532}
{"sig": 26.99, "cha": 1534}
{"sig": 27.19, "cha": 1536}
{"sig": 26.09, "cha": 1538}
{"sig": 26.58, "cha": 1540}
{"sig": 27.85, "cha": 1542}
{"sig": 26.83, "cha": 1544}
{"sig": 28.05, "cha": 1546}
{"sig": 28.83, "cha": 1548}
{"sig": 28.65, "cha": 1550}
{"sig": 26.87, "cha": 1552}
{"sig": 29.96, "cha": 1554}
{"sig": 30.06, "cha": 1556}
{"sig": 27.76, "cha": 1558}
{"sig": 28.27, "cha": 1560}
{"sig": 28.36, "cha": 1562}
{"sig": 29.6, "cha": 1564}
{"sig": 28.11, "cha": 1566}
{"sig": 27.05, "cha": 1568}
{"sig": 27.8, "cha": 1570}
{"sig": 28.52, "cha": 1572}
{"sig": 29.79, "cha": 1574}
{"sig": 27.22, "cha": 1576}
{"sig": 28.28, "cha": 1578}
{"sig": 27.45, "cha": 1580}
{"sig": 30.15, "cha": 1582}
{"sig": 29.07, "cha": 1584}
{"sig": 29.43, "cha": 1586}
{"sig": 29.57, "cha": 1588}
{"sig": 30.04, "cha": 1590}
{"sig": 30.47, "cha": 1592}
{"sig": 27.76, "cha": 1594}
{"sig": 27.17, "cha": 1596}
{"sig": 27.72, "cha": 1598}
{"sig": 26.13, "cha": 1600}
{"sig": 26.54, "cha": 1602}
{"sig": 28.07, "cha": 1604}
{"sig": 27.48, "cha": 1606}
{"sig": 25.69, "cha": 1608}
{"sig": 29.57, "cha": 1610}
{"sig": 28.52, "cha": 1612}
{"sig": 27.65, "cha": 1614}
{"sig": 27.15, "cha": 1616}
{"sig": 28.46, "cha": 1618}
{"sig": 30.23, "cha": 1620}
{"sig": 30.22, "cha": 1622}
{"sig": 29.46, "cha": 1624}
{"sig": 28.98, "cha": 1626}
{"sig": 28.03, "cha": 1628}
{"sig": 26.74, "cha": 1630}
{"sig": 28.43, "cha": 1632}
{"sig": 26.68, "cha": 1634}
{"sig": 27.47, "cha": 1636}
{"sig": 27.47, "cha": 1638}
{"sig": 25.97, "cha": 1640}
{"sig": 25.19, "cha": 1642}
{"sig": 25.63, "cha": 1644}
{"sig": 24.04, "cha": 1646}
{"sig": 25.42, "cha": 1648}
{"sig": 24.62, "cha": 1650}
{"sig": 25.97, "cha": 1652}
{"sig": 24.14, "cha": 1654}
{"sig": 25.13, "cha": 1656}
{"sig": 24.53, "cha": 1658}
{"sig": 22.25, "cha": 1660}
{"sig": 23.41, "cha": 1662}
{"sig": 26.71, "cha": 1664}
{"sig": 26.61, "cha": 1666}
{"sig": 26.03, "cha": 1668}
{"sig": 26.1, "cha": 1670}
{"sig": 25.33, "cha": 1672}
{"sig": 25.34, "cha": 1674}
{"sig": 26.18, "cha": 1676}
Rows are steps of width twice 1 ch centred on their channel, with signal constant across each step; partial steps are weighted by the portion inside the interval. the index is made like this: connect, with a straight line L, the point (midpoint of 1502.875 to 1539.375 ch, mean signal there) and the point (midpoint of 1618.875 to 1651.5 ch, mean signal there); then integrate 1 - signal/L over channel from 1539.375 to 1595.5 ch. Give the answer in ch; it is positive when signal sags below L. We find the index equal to -4.70 ch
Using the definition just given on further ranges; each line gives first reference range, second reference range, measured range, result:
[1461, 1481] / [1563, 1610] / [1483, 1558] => -3.7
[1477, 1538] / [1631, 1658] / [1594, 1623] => -2.7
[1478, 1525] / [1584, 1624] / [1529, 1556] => -1.6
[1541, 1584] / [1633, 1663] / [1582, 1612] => -1.3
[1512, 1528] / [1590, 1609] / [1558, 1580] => -1.1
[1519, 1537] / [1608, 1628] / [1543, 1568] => -1.5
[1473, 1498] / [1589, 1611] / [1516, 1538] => -1.2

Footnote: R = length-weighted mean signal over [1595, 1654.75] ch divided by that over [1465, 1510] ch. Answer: 1.18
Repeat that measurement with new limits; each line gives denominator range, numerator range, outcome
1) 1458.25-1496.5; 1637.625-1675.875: 1.14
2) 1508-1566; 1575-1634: 1.05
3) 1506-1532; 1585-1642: 1.10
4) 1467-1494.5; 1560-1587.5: 1.30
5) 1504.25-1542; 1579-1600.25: 1.11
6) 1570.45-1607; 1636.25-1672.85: 0.89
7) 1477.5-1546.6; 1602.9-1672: 1.07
